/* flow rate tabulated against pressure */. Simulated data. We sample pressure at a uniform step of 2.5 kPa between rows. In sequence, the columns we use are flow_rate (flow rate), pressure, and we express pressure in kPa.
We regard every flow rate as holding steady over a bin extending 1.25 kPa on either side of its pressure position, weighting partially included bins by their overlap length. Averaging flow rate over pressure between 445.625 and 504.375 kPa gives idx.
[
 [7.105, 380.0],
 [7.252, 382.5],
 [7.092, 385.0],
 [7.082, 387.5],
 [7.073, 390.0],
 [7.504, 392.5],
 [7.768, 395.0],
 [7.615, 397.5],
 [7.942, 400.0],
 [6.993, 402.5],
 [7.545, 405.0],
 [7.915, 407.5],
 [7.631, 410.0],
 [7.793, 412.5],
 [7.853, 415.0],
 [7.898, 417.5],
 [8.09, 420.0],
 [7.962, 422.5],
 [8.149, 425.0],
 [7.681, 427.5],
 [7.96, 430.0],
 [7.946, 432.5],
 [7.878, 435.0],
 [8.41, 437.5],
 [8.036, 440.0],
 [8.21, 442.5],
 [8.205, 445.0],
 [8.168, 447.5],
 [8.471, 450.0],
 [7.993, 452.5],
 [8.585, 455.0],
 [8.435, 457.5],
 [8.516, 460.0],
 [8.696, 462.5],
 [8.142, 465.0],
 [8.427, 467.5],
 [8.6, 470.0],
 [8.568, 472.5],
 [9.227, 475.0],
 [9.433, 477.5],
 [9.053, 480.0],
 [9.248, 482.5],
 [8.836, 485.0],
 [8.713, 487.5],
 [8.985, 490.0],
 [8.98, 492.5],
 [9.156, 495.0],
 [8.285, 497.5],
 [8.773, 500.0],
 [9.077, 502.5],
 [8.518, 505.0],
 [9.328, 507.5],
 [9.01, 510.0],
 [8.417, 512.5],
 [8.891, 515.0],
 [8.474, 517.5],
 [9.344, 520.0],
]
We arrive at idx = 8.7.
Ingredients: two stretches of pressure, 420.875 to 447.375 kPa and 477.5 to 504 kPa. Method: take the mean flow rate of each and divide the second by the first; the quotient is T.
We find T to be 1.1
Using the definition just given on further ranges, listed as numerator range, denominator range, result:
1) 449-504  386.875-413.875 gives 1.16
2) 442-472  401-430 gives 1.08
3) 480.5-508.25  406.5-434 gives 1.13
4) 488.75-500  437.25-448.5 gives 1.08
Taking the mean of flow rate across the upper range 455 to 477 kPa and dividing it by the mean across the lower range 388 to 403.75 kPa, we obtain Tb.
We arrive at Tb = 1.15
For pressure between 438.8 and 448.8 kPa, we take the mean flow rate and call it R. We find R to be 8.16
